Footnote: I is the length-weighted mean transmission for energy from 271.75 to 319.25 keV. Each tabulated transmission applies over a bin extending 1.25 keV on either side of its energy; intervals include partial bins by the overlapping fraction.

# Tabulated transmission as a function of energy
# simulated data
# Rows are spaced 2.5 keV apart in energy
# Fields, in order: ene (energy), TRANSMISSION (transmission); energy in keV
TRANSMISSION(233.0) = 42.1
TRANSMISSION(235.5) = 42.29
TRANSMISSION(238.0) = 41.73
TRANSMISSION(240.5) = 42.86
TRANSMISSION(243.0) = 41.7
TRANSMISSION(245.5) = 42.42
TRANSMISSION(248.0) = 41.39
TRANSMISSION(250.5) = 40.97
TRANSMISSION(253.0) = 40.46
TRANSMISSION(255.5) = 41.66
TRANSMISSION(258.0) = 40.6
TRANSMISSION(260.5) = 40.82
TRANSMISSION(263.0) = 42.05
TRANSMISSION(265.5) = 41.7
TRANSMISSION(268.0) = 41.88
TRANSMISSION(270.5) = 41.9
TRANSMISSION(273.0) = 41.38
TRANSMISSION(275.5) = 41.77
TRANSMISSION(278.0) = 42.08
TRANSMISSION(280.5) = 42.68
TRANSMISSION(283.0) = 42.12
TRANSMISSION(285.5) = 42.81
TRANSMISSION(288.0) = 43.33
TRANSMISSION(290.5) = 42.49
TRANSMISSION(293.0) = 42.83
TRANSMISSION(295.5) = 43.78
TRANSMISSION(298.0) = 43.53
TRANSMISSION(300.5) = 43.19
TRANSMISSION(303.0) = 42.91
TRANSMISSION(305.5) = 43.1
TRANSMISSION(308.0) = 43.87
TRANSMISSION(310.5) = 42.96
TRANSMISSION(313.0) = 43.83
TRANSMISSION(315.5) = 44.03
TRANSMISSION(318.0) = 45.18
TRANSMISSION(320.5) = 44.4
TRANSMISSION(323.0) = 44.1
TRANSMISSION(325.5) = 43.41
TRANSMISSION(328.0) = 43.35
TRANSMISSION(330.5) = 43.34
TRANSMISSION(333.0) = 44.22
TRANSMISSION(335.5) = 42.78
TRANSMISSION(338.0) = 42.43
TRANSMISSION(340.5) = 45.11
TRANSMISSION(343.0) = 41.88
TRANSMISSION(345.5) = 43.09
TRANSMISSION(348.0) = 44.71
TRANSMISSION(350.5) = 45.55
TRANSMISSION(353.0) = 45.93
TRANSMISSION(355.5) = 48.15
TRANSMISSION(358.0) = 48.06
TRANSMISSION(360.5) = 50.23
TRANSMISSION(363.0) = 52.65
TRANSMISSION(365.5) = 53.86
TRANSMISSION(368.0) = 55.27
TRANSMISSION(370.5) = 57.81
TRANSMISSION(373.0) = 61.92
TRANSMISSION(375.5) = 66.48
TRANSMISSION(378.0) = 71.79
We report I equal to 43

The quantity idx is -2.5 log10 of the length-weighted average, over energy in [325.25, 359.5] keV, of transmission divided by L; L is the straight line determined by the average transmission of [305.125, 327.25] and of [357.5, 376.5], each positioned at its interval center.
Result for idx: 0.13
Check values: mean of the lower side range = 43.9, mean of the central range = 44.5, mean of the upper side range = 55.9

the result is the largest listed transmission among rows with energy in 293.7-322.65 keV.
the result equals 45.18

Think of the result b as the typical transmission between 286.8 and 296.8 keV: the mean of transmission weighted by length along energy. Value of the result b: 43.1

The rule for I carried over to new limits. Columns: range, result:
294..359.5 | 44.1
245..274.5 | 41.4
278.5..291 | 42.7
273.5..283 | 42.1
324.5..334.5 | 43.6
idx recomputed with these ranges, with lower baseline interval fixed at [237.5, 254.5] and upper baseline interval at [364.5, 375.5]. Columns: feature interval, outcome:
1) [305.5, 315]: 0.16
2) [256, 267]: 0.06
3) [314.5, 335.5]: 0.19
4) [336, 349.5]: 0.25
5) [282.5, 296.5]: 0.11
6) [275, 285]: 0.10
